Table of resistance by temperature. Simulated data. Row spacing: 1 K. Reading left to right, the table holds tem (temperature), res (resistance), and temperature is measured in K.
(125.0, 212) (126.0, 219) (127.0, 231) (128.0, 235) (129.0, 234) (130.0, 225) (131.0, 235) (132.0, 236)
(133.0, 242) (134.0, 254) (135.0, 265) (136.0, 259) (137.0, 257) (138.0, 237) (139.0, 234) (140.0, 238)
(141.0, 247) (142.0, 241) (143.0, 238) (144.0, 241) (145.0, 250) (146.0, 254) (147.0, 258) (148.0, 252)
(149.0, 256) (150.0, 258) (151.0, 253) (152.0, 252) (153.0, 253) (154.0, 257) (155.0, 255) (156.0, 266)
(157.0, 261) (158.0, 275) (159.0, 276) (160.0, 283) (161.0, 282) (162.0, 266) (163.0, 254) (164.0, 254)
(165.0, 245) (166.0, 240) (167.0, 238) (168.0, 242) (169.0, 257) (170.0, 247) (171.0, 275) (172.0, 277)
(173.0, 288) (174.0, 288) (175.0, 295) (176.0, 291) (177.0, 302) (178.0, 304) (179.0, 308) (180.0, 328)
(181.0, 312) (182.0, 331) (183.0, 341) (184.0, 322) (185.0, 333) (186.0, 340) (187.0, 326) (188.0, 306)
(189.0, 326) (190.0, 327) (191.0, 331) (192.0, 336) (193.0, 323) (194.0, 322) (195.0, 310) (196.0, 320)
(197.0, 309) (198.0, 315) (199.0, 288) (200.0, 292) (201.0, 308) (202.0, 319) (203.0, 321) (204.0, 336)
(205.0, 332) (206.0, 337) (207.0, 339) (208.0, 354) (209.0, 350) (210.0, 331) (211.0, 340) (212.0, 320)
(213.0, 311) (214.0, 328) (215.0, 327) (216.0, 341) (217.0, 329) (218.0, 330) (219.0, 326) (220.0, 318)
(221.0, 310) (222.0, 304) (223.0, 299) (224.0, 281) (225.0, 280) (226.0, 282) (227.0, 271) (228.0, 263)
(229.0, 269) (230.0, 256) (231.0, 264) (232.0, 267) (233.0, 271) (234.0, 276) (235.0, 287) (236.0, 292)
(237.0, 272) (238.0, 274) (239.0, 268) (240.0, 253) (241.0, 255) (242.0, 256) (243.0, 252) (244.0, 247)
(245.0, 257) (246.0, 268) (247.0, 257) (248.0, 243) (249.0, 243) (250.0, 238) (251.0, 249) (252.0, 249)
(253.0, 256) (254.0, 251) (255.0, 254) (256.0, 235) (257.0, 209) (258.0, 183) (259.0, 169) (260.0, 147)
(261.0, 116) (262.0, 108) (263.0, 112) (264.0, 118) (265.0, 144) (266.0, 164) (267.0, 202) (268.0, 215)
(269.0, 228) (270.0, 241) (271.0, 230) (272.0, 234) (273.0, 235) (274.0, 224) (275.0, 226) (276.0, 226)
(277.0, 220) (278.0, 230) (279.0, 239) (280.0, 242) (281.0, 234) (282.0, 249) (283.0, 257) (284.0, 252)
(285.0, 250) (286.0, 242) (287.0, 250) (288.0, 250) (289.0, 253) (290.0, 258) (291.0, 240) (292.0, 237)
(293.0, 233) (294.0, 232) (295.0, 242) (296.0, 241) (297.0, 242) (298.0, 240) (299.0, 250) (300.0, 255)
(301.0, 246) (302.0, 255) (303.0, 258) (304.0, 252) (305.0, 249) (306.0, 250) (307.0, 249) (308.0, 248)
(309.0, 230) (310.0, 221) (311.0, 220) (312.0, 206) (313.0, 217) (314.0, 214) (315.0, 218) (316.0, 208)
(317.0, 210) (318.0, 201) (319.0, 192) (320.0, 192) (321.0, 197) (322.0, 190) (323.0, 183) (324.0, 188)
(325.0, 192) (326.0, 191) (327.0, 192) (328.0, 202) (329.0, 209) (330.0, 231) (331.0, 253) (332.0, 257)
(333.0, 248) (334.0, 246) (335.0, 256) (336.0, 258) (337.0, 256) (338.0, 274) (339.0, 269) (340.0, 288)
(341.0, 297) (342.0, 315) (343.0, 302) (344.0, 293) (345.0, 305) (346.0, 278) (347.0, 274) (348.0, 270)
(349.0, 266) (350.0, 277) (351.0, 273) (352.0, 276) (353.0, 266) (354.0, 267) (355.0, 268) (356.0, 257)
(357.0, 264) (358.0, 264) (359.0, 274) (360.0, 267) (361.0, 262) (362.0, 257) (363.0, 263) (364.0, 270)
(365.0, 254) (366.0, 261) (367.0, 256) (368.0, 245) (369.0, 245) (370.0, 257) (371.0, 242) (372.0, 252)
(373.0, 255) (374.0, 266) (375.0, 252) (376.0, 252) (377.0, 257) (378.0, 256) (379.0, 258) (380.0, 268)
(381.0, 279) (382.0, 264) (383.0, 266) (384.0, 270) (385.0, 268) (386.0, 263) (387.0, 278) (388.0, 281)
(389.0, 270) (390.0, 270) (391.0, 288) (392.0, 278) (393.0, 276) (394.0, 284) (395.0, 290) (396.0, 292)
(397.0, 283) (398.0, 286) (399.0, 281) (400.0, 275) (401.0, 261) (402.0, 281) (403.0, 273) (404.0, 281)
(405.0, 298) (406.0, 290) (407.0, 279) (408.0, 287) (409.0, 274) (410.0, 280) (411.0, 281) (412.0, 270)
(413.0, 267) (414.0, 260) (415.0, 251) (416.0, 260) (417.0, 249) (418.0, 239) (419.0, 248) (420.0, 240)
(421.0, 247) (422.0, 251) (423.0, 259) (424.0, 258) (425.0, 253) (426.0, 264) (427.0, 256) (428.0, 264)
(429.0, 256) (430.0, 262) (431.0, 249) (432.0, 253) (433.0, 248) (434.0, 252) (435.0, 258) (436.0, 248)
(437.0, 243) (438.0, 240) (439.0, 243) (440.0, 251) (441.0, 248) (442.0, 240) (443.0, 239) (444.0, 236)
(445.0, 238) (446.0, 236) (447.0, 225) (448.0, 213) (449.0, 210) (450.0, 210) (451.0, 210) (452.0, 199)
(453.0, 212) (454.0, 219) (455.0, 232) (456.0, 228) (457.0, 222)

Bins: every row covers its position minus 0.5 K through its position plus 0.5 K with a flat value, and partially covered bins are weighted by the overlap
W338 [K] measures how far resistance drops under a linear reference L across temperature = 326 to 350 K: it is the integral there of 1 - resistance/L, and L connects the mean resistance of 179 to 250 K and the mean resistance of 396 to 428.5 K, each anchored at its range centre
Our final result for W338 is 1.6 K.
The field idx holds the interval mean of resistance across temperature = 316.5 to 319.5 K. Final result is 201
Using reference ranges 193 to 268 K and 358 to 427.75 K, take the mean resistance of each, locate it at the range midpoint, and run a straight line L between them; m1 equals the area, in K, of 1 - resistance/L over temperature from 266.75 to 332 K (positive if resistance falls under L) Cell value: 9.57 K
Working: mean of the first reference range 270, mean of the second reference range 266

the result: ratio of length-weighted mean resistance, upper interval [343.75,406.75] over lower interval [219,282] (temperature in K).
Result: 1.1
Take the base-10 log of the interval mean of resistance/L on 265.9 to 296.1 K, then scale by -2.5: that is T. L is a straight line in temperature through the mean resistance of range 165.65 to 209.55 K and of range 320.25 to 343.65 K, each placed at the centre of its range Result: 0.121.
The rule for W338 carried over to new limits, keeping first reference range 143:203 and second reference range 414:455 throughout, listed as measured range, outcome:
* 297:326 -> 4.50 K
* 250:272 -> 6.11 K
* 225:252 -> 1.25 K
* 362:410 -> -3.74 K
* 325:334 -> 1.30 K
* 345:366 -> -1.03 K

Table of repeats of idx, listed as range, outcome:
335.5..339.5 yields 264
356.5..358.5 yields 264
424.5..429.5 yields 259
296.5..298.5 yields 241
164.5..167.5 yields 241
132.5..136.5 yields 255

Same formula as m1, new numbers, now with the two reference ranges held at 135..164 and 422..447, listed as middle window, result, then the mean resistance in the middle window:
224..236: -0.9 K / 273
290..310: 0.6 K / 244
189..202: -3.1 K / 316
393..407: -1.8 K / 282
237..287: 5.7 K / 224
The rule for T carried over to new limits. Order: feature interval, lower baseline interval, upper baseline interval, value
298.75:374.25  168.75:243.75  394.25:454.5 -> 0.11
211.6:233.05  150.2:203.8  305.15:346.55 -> -0.09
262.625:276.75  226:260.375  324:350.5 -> 0.25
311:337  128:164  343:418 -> 0.23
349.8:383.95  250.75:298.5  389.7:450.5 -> -0.07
